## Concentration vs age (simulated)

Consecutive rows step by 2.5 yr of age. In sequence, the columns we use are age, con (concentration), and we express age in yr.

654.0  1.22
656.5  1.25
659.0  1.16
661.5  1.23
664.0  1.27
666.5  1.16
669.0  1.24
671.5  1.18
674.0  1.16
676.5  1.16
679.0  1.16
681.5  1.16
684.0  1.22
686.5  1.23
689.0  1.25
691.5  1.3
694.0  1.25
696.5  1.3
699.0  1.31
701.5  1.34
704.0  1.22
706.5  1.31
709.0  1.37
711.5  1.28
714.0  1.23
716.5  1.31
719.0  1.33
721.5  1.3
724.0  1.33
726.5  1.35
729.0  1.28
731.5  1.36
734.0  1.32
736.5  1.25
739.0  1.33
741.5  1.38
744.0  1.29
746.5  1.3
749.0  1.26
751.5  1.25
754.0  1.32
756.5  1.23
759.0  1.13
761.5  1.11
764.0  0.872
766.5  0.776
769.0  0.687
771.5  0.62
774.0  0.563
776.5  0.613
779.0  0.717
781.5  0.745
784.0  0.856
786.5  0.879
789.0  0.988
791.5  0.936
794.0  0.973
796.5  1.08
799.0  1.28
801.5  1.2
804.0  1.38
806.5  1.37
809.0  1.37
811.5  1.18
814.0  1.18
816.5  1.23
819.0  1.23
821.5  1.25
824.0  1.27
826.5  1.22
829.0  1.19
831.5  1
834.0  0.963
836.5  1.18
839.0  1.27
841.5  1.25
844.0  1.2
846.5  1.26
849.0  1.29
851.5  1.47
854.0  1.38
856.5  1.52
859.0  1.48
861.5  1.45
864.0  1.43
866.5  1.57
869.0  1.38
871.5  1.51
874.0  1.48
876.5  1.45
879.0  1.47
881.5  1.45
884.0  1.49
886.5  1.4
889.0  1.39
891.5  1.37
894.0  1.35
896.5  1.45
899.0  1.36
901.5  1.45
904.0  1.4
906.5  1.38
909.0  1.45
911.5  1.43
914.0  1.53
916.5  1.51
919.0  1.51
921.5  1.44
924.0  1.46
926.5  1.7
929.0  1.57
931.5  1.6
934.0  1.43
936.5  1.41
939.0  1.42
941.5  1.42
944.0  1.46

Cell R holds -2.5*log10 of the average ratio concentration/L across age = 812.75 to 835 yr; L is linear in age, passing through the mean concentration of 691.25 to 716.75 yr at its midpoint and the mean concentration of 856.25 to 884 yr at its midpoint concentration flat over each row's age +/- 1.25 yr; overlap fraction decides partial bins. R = 0.21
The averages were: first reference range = 1.29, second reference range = 1.47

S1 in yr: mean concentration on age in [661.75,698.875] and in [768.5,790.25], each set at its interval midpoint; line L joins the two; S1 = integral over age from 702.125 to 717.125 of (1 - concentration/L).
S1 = -2.9 yr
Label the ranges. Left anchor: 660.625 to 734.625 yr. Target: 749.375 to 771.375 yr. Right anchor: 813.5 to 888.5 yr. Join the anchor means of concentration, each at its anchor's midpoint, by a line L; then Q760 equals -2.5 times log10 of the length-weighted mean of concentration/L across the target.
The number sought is 0.24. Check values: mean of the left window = 1.26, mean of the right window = 1.33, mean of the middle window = 1.03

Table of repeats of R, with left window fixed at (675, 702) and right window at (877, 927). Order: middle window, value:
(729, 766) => 0.05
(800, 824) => 0.08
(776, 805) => 0.34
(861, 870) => -0.04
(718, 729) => -0.04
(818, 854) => 0.13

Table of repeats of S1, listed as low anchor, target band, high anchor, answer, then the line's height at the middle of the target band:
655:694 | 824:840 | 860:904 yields 2.7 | 1.38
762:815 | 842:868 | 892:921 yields -3.5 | 1.23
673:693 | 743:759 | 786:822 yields -1.0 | 1.19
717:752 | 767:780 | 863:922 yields 6.7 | 1.34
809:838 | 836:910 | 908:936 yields -3.1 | 1.35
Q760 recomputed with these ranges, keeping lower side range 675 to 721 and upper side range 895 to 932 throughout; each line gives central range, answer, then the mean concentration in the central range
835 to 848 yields 0.148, 1.23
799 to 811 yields 0.044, 1.32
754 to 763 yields 0.132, 1.17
